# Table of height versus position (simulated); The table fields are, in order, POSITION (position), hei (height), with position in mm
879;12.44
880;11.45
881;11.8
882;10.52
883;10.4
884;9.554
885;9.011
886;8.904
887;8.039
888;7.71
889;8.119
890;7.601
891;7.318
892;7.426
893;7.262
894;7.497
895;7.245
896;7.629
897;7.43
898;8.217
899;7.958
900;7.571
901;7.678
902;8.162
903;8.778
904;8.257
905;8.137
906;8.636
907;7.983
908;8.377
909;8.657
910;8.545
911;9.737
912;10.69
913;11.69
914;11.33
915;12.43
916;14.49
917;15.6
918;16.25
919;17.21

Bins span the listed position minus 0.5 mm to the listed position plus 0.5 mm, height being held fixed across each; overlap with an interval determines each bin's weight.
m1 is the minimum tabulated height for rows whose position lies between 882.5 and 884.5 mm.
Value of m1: 9.554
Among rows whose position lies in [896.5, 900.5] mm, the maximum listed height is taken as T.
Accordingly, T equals 8.217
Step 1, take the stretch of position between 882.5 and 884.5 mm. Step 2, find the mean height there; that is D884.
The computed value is 9.98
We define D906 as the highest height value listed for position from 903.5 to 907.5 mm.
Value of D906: 8.636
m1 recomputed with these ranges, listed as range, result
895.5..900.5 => 7.43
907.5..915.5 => 8.377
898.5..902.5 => 7.571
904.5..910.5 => 7.983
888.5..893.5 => 7.262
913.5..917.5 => 11.33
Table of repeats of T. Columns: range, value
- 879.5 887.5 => 11.8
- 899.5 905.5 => 8.778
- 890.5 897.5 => 7.629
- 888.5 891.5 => 8.119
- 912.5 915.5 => 12.43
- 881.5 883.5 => 10.52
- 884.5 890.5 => 9.011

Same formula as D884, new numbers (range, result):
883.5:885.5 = 9.28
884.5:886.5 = 8.96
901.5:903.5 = 8.47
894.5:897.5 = 7.43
